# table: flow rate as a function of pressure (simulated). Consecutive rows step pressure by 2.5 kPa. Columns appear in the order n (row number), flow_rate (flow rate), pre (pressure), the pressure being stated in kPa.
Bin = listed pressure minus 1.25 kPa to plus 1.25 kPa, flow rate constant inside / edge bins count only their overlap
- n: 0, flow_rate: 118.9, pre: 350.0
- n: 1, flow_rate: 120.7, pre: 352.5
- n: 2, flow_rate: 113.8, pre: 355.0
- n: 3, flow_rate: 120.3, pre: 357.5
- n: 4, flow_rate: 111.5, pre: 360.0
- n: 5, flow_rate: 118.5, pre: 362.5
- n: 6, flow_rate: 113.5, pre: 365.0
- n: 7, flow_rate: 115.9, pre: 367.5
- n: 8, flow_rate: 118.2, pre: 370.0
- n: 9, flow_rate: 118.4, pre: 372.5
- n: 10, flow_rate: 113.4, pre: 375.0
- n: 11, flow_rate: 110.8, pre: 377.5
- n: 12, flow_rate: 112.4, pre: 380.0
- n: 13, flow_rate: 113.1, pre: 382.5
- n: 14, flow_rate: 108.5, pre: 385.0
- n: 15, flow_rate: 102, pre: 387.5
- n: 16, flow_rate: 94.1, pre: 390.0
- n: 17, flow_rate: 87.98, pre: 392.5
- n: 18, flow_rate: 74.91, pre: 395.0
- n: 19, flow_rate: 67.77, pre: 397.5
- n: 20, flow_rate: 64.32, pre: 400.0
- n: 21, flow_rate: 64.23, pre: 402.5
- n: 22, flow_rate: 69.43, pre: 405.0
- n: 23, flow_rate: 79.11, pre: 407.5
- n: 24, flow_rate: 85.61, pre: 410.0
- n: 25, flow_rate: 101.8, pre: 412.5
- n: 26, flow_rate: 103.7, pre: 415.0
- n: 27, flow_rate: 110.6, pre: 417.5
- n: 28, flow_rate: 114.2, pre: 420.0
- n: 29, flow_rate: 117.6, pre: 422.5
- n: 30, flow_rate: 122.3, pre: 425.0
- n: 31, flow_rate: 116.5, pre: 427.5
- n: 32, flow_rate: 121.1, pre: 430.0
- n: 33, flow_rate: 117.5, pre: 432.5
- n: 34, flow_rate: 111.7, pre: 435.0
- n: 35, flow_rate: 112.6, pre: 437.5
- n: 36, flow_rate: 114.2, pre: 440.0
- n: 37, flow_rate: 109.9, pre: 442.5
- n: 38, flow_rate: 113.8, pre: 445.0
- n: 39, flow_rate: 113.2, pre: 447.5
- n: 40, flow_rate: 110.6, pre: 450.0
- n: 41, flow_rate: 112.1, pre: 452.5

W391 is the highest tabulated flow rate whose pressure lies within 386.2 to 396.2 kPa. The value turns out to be 102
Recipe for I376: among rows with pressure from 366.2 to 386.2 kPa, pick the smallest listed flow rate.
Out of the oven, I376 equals 108.5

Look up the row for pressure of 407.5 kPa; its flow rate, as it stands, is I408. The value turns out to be 79.11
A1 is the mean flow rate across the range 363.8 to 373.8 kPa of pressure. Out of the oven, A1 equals 116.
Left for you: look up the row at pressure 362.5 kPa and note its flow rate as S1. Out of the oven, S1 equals 118.5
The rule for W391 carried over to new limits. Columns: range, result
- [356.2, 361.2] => 120.3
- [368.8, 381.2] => 118.4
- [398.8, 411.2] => 85.61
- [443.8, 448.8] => 113.8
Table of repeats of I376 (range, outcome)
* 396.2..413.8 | 64.23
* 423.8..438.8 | 111.7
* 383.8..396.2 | 74.91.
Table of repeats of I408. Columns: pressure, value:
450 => 110.6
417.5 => 110.6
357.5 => 120.3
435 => 111.7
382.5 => 113.1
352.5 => 120.7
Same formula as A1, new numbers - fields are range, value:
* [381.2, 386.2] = 111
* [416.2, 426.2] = 116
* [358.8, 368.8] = 115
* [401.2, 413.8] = 80.1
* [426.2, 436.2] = 117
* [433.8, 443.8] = 112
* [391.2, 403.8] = 71.9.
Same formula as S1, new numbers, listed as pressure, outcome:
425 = 122.3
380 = 112.4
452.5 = 112.1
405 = 69.43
